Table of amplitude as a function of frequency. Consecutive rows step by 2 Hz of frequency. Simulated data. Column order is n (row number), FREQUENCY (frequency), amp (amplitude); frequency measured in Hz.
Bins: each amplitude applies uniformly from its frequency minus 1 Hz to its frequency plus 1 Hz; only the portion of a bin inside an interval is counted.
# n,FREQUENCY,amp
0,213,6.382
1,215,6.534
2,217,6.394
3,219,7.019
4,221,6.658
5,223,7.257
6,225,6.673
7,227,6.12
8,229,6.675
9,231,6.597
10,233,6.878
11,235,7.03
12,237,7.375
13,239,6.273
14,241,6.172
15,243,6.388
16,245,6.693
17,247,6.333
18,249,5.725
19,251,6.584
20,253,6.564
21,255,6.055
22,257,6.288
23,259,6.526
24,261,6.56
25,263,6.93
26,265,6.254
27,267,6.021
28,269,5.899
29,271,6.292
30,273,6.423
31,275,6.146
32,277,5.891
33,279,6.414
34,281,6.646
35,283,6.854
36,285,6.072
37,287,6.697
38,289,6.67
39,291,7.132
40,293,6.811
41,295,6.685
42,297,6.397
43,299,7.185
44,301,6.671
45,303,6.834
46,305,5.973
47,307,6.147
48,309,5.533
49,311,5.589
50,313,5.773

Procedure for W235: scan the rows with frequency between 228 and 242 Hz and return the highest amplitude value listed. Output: 7.375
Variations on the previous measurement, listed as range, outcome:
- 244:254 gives 6.693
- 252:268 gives 6.93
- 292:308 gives 7.185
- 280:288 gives 6.854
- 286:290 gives 6.697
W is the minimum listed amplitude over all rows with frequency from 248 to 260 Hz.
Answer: 5.725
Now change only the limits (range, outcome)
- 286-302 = 6.397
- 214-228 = 6.12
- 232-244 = 6.172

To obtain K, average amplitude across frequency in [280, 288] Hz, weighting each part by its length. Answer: 6.57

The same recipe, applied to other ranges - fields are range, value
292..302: 6.75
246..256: 6.25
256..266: 6.51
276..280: 6.15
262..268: 6.4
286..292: 6.83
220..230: 6.68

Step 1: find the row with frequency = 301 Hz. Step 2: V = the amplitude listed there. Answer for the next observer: 6.671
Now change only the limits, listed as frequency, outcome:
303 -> 6.834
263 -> 6.93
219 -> 7.019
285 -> 6.072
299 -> 7.185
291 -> 7.132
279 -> 6.414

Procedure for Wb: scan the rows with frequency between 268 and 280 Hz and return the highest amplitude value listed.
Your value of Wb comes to 6.423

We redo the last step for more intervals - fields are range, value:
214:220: 7.019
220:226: 7.257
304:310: 6.147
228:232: 6.675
